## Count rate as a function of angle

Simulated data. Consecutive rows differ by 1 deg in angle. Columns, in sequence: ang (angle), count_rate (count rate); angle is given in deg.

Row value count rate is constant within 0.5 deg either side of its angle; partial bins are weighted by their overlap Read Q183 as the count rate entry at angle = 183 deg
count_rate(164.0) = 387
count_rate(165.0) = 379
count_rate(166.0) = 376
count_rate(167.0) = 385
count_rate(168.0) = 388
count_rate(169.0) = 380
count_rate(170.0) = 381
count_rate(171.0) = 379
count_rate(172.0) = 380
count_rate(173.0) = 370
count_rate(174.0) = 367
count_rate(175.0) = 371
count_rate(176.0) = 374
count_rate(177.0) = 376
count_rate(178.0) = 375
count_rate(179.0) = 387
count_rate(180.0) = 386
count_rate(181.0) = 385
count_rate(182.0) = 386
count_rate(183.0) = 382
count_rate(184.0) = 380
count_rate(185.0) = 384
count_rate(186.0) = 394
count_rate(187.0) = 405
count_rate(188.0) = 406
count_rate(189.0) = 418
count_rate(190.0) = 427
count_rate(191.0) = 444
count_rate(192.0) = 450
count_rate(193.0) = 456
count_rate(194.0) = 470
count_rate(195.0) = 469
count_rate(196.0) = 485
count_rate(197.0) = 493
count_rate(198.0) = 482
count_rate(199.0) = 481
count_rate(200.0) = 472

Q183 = 382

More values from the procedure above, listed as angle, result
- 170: 381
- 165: 379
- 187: 405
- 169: 380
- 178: 375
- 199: 481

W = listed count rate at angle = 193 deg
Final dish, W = 456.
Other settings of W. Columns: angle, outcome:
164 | 387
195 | 469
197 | 493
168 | 388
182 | 386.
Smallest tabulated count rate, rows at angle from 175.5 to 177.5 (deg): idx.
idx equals 374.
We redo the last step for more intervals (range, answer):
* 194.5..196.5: 469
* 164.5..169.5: 376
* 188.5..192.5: 418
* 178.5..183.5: 382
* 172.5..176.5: 367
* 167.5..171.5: 379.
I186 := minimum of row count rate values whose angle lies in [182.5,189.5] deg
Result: 380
